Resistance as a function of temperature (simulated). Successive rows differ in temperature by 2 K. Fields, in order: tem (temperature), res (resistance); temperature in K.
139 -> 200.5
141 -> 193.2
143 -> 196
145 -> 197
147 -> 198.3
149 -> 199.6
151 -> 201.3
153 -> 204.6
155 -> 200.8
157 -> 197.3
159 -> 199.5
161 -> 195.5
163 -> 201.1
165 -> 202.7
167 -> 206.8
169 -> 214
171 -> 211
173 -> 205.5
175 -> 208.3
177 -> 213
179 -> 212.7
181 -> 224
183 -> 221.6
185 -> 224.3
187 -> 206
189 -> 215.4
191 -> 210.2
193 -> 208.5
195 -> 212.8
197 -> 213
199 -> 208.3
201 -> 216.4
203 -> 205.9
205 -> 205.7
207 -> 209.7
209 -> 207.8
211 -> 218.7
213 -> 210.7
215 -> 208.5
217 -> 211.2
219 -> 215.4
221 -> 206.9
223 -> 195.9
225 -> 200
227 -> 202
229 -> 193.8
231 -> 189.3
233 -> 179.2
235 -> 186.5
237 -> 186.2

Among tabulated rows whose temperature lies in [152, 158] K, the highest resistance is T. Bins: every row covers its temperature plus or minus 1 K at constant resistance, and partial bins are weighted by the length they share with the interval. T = 204.6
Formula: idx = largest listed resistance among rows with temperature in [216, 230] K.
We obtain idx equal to 215.4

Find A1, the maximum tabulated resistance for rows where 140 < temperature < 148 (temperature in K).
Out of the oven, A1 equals 198.3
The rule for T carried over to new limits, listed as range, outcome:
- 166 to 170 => 214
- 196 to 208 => 216.4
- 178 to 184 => 224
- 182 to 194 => 224.3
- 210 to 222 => 218.7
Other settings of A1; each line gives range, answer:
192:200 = 213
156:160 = 199.5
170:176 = 211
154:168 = 206.8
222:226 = 200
